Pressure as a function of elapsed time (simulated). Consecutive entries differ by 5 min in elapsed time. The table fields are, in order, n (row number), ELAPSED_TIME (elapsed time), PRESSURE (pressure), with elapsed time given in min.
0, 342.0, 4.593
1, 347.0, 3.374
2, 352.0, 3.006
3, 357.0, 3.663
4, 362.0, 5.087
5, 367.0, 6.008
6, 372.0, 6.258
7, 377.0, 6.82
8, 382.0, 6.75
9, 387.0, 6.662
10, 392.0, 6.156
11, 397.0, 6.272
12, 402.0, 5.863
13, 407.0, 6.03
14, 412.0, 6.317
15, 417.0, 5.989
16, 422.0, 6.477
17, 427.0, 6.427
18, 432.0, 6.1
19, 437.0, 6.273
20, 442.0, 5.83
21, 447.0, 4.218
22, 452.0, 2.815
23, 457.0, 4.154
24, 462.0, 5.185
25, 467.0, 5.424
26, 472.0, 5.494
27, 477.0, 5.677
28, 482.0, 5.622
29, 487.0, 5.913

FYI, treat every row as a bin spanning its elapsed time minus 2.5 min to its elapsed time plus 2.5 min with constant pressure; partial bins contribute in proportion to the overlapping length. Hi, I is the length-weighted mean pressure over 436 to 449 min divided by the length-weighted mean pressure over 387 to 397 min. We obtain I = 0.85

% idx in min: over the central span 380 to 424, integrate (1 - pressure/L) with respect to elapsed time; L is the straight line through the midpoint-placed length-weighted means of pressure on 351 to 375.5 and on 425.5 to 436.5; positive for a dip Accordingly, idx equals -4.4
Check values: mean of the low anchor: 5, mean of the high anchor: 6.25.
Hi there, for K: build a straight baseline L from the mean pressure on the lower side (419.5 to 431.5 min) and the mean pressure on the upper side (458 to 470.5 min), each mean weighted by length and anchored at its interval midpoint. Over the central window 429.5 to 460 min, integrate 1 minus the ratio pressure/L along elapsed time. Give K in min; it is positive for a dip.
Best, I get 4.87 min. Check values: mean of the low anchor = 6.39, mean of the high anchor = 5.18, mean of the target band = 4.9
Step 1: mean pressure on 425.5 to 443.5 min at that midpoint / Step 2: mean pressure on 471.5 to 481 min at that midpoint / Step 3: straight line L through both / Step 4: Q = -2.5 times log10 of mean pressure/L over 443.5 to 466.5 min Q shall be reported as 0.34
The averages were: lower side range 6.16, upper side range 5.61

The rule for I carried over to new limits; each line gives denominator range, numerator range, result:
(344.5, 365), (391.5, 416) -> 1.59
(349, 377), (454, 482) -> 1.05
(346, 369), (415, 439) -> 1.47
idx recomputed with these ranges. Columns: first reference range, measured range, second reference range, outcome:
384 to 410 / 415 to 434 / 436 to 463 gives -3.10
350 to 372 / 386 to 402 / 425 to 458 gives -4.57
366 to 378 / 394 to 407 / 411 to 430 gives 0.52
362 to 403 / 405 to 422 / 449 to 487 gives -1.06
